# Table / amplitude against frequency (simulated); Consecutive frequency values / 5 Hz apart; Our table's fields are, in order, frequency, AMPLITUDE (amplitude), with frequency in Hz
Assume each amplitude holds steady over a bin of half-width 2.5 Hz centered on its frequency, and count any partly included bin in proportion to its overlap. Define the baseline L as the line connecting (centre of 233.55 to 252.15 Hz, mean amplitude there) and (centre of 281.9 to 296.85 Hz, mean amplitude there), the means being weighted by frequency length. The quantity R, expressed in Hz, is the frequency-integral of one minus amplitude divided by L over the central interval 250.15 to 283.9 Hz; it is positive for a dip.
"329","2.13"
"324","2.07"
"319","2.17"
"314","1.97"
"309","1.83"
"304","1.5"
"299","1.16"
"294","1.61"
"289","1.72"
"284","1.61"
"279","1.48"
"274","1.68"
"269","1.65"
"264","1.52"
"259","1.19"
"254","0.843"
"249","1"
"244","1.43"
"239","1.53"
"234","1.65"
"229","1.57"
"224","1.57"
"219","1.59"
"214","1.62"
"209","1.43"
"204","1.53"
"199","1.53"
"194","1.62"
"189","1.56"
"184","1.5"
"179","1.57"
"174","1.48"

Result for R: 2.59 Hz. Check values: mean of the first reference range 1.36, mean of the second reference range 1.64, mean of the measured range 1.39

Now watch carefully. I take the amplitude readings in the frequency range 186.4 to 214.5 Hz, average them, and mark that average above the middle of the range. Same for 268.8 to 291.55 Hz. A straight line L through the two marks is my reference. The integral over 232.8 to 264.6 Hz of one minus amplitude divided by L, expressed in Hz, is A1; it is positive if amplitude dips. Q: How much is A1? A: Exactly 6.2 Hz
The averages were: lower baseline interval 1.54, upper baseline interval 1.63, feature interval 1.28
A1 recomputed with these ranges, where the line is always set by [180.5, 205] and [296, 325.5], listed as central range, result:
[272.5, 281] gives 0.7 Hz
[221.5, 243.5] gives 0.8 Hz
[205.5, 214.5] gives 0.4 Hz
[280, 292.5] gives 0.6 Hz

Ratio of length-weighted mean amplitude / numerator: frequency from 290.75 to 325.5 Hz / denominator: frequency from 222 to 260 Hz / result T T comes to 1.29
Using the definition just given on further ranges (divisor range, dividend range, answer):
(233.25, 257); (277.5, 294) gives 1.28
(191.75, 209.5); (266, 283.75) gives 1.04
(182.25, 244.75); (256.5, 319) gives 1.03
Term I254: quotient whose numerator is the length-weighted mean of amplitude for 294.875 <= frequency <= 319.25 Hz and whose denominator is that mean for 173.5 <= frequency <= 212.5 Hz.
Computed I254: 1.1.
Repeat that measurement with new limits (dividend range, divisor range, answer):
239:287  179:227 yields 0.90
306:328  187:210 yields 1.30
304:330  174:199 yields 1.27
